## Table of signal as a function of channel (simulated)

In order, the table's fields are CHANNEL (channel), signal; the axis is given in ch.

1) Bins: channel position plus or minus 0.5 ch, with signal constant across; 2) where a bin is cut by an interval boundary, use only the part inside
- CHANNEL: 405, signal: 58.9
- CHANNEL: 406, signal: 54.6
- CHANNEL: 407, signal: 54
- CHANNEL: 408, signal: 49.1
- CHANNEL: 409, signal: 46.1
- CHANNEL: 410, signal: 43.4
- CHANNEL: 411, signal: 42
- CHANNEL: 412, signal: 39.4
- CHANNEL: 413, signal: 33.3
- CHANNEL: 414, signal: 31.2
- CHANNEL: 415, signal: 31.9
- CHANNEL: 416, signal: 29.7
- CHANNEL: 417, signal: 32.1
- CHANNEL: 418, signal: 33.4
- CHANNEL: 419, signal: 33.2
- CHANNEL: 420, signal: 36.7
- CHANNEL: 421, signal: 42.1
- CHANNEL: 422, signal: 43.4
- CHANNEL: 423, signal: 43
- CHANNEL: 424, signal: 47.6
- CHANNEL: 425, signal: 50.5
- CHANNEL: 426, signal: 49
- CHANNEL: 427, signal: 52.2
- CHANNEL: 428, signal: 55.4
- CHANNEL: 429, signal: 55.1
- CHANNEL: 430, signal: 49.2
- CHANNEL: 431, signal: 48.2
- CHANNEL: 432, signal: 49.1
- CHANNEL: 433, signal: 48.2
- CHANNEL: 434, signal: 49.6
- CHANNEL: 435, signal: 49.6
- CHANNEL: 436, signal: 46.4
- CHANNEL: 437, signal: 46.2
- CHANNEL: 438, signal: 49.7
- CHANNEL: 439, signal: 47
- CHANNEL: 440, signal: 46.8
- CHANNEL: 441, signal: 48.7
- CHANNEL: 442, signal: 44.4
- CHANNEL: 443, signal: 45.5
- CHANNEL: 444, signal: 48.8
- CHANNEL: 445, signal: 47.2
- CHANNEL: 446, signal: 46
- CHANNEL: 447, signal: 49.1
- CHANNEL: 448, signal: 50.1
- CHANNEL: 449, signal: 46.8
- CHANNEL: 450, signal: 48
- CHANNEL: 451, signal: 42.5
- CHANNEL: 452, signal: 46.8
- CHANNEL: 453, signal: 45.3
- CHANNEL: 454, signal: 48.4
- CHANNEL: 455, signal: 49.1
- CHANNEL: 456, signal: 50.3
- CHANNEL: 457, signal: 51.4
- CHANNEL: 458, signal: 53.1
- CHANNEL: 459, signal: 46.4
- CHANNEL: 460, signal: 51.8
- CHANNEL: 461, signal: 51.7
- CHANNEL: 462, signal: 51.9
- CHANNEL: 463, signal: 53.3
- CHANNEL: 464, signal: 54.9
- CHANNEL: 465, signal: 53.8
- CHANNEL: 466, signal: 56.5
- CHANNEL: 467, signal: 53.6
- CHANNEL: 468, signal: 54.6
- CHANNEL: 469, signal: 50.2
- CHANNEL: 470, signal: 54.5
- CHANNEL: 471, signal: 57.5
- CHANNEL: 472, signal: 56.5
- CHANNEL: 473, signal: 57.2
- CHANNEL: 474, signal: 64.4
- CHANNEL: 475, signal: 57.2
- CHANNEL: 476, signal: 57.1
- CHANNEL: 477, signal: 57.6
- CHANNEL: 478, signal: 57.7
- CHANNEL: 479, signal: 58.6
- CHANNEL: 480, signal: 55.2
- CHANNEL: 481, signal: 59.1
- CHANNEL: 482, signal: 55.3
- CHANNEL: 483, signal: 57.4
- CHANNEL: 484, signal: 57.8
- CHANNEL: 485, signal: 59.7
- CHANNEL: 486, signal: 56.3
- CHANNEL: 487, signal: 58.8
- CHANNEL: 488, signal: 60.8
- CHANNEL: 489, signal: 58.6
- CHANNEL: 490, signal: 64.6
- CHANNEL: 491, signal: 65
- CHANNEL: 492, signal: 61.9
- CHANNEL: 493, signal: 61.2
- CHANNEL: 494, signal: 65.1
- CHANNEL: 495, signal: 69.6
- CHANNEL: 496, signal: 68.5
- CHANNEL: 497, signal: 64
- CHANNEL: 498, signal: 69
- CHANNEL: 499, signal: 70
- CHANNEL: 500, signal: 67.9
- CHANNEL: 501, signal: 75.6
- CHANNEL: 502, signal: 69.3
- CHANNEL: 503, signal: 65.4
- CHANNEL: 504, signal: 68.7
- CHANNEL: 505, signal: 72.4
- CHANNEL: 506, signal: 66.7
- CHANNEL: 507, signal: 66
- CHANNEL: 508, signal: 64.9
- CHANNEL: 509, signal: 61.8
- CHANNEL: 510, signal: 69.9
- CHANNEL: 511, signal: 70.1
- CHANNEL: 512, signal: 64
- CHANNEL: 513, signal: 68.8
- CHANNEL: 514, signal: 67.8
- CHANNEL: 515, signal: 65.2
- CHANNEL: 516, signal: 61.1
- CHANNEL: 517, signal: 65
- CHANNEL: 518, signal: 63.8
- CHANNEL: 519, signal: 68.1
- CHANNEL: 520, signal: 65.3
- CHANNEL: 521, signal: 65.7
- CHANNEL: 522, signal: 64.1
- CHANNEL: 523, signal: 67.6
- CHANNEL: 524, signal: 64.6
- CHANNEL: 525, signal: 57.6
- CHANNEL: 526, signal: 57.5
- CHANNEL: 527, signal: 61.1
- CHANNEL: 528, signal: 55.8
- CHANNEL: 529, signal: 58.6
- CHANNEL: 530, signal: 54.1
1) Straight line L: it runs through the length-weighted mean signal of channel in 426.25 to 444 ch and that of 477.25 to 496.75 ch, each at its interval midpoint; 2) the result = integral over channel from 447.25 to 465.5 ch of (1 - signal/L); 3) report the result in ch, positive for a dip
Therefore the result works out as 1.3 ch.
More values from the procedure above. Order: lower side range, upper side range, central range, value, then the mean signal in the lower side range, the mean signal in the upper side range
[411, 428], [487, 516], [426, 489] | -0.4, 39.8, 66.3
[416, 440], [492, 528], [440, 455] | 1.0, 45.6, 65.9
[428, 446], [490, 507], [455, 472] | 1.1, 48.4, 67.4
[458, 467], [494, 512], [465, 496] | 0.4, 52.6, 68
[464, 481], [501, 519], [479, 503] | -0.5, 56.4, 66.8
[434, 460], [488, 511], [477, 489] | 0.6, 47.9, 66.6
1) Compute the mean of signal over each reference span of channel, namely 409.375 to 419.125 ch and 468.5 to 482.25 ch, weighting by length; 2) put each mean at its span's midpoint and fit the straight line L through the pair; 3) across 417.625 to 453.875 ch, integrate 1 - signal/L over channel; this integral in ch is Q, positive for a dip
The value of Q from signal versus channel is -3.5 ch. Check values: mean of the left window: 35.2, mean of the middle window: 46.8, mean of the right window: 57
